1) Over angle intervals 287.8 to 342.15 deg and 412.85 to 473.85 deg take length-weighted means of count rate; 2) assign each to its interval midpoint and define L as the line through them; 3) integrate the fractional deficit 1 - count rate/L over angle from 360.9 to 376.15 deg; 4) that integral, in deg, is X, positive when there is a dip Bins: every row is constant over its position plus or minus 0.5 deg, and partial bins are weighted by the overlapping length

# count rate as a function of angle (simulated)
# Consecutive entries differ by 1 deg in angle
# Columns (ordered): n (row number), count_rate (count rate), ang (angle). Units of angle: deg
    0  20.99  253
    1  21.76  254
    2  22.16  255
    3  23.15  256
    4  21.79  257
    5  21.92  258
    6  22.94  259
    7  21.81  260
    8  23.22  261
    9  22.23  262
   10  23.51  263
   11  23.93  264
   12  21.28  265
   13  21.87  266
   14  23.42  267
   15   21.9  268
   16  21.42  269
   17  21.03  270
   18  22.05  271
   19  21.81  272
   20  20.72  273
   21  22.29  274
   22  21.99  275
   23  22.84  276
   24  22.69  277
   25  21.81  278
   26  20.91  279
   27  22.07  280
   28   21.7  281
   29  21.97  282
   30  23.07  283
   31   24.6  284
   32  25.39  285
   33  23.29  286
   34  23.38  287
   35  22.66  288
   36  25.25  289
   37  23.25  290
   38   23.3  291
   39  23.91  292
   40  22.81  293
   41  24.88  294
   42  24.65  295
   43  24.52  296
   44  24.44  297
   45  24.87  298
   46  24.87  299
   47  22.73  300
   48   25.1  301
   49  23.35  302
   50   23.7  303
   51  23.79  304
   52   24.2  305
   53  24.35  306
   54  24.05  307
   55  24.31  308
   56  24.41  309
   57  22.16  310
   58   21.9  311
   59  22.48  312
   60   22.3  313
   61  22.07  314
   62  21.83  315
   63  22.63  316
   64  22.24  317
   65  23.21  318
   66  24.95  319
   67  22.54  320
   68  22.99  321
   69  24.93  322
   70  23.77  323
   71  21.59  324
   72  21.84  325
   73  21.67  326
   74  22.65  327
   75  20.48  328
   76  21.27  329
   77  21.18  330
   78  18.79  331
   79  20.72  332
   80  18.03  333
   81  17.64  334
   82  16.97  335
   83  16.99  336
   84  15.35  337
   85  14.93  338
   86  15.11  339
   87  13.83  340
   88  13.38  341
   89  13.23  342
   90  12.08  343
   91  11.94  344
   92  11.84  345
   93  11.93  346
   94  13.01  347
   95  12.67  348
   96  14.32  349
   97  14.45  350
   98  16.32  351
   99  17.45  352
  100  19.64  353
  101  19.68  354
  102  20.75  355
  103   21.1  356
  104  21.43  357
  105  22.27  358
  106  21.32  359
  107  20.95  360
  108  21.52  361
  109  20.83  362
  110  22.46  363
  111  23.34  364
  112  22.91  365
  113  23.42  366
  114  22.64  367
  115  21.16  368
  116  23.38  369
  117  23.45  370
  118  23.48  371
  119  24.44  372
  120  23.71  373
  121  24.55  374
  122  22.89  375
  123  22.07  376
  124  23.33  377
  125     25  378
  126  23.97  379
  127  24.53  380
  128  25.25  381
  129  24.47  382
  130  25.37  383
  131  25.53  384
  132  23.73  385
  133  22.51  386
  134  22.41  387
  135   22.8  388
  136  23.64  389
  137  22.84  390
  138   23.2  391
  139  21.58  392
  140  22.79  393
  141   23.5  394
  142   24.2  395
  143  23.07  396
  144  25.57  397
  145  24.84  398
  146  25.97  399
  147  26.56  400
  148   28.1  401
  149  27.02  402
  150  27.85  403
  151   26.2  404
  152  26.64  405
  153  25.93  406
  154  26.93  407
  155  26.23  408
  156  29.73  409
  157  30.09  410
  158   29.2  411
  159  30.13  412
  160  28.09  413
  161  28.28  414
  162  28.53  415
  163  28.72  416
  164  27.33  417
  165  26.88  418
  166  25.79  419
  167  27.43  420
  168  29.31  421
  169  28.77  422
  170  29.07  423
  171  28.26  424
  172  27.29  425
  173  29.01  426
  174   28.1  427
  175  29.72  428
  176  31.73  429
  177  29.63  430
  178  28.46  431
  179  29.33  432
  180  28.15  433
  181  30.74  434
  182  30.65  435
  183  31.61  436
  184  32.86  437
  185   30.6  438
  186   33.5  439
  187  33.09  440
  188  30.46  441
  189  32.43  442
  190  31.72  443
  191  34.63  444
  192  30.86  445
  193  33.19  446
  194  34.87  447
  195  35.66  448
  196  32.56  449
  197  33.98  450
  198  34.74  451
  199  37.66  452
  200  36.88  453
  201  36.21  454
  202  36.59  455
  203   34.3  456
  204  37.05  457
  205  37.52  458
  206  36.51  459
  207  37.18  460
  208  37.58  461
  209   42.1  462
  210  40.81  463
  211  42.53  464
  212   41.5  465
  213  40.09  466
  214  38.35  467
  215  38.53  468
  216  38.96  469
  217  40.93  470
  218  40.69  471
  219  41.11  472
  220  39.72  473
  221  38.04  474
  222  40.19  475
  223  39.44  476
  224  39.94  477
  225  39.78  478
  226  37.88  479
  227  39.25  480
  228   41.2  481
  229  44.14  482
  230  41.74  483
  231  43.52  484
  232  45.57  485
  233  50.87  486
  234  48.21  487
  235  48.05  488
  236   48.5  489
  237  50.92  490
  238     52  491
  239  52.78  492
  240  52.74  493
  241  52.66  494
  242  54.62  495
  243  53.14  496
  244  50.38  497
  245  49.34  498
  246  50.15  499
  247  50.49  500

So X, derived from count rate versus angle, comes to 2.1 deg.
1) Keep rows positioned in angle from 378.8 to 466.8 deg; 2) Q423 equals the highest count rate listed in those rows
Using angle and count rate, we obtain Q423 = 42.53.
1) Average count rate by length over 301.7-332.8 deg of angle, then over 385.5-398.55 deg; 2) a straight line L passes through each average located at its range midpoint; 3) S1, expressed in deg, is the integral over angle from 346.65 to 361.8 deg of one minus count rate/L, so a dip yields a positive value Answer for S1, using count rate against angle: 2.9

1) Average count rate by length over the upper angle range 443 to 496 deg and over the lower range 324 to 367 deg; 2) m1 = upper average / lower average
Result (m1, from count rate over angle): 2.24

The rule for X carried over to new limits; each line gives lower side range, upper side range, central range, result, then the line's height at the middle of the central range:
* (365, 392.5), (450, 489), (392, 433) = 3.1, 29.7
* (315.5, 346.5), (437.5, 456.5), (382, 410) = 2.2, 27.2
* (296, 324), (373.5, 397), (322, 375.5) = 9.8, 23.6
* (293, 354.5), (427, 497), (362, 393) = 4.5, 27.4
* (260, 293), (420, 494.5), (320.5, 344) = 7.4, 27.2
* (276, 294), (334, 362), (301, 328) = -4.1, 20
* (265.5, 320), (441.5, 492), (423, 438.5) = 2.8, 36.2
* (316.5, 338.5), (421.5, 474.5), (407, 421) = 1.1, 30.6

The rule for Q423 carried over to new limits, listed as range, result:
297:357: 25.1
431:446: 34.63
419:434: 31.73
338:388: 25.53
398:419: 30.13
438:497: 54.62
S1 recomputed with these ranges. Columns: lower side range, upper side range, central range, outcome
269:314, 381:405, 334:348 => 5.8 deg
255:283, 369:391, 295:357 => 7.8 deg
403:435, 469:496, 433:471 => 1.4 deg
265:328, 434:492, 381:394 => 3.3 deg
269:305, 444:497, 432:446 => 2.4 deg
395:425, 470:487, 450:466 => -0.2 deg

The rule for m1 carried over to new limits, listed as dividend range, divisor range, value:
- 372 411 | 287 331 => 1.07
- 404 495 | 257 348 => 1.67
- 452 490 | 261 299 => 1.77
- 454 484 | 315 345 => 2.06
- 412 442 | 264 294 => 1.30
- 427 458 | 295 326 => 1.40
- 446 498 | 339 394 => 2.03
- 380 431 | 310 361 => 1.40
